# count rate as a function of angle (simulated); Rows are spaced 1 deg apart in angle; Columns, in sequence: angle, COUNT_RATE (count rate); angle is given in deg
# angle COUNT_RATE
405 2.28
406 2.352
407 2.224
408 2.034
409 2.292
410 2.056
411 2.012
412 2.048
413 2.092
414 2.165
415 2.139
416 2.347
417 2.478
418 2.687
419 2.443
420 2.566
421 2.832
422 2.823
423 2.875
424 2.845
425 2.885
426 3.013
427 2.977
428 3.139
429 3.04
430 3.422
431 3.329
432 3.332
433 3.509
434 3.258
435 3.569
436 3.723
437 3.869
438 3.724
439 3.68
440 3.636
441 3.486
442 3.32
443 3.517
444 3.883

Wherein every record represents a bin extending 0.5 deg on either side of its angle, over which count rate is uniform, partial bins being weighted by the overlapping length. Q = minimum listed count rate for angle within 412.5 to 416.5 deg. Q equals 2.092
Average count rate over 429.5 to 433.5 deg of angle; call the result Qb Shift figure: 3.4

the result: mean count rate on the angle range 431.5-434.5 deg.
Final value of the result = 3.37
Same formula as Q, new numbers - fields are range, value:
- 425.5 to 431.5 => 2.977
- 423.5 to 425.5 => 2.845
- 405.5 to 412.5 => 2.012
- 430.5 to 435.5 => 3.258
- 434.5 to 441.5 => 3.486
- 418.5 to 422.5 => 2.443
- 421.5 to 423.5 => 2.823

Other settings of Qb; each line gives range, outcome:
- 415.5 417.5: 2.41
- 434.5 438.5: 3.72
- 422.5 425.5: 2.87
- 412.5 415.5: 2.13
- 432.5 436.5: 3.51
